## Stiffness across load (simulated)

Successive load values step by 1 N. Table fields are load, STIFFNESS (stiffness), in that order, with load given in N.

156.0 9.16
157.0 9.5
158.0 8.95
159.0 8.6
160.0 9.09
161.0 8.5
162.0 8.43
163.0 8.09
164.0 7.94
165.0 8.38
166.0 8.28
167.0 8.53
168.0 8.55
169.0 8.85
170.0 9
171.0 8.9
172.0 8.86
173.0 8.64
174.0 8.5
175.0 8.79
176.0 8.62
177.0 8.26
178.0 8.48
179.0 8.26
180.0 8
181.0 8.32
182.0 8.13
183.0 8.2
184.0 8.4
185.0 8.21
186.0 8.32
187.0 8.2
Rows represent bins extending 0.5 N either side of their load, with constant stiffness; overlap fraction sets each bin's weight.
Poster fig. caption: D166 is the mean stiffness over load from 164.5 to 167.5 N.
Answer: 8.4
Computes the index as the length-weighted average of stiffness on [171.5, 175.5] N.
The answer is 8.7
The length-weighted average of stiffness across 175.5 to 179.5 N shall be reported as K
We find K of 8.41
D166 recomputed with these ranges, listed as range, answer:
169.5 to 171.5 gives 8.95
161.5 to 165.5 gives 8.21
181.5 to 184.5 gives 8.24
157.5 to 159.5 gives 8.77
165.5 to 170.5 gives 8.64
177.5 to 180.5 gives 8.25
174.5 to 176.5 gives 8.7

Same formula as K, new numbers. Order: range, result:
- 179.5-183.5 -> 8.16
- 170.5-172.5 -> 8.88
